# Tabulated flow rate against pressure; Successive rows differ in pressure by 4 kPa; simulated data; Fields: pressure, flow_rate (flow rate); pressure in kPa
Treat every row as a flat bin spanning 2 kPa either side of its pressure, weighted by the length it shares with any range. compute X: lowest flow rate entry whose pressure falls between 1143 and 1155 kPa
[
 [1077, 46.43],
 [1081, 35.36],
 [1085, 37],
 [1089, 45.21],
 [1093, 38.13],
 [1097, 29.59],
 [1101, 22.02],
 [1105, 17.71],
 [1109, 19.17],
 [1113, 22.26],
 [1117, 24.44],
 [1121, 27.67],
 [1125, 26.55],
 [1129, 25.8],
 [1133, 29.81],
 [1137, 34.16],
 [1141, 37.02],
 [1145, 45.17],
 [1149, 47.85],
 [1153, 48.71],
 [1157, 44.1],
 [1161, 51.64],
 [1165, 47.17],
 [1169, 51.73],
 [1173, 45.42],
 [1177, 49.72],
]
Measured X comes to 45.17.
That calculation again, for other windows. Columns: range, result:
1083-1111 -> 17.71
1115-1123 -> 24.44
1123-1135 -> 25.8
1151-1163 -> 44.1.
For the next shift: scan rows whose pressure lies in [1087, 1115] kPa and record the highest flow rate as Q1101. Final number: 45.21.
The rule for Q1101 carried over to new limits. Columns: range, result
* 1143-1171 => 51.73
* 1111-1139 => 34.16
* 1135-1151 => 47.85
